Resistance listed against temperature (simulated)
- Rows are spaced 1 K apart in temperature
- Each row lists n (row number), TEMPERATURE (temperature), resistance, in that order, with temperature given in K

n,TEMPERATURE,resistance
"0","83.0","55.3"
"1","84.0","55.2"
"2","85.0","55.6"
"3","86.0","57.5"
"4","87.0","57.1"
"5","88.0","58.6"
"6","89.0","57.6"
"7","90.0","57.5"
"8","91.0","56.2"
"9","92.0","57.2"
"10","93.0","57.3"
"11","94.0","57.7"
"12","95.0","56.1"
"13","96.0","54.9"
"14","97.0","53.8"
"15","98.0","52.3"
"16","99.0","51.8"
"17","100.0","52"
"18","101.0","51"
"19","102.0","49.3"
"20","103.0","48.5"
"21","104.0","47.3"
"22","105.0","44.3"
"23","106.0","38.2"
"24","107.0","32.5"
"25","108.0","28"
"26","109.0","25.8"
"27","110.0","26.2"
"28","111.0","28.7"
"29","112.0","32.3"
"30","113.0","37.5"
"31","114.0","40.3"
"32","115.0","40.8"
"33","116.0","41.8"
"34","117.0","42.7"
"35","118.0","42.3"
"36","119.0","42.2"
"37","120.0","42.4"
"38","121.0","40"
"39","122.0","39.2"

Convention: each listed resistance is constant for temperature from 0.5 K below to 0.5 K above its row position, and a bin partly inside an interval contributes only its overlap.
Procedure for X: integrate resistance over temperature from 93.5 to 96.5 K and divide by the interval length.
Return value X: 56.2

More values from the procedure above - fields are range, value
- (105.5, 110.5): 30.1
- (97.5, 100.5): 52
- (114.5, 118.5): 41.9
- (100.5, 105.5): 48.1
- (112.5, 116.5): 40.1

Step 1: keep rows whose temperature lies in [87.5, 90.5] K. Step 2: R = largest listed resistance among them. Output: 58.6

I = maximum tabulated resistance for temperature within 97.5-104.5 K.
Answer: 52.3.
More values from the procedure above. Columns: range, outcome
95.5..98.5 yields 54.9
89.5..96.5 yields 57.7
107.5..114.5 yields 40.3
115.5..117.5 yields 42.7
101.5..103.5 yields 49.3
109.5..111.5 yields 28.7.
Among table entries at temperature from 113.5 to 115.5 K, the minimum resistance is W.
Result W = 40.3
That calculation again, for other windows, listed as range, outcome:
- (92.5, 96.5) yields 54.9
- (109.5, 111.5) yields 26.2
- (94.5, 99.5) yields 51.8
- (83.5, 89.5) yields 55.2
